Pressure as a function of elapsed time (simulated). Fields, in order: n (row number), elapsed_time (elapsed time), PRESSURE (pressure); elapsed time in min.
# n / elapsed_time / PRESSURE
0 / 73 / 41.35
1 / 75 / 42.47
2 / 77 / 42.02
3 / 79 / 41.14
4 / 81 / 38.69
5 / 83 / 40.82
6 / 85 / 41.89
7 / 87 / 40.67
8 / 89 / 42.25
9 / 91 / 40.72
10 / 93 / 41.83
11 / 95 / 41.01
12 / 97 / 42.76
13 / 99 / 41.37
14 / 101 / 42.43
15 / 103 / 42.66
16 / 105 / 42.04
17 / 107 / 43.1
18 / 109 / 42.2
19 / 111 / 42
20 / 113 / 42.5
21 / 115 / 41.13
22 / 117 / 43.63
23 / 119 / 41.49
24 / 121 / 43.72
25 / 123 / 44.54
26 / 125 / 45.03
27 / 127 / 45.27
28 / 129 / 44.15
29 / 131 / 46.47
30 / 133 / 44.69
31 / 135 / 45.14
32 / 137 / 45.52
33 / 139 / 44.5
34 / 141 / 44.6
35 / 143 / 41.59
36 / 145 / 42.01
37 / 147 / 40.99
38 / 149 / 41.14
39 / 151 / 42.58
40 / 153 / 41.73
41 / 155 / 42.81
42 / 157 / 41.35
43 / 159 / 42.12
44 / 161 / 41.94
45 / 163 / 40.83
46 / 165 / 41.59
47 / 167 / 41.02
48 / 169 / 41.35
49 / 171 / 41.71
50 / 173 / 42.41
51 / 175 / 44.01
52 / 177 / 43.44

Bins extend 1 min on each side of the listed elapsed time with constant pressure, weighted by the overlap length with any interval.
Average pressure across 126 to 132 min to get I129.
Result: 45.3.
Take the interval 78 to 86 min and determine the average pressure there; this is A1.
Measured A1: 40.6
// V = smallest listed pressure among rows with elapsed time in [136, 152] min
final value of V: 40.99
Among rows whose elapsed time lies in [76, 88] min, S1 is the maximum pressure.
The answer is 42.02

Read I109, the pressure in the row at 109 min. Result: 42.2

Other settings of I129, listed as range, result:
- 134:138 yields 45.3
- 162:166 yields 41.2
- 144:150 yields 41.4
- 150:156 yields 42.4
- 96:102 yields 42.2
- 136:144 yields 44.1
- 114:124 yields 42.9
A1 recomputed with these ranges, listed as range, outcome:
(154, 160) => 42.1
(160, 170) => 41.3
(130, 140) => 45.3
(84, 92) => 41.4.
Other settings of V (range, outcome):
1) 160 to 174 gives 40.83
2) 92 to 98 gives 41.01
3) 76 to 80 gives 41.14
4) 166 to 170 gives 41.02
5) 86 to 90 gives 40.67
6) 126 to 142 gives 44.15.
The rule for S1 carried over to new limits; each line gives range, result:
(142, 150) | 42.01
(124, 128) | 45.27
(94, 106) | 42.76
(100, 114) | 43.1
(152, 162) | 42.81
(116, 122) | 43.72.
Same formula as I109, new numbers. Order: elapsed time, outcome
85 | 41.89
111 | 42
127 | 45.27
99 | 41.37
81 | 38.69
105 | 42.04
